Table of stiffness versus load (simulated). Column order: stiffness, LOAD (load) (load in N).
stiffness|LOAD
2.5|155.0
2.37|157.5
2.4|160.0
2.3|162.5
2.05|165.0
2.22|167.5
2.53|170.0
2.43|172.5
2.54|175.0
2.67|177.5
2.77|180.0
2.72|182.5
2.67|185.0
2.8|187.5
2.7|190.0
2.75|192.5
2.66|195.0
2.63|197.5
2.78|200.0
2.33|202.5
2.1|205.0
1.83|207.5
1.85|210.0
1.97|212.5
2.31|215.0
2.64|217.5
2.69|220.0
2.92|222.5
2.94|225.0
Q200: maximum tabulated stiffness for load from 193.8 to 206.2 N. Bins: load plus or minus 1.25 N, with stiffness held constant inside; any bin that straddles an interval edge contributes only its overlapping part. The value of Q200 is 2.78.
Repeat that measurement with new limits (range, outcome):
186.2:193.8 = 2.8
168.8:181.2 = 2.77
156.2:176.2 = 2.54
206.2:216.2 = 2.31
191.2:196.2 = 2.75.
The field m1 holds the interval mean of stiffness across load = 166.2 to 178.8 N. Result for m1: 2.48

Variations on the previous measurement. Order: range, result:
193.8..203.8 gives 2.6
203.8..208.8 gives 1.96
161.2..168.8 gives 2.19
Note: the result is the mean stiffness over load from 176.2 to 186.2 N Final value 2.71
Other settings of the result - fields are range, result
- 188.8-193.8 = 2.72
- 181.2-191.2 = 2.72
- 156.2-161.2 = 2.39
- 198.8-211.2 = 2.18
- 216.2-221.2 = 2.66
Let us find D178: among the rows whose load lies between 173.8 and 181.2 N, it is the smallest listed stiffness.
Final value 2.54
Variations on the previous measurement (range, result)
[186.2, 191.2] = 2.7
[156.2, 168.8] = 2.05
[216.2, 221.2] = 2.64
